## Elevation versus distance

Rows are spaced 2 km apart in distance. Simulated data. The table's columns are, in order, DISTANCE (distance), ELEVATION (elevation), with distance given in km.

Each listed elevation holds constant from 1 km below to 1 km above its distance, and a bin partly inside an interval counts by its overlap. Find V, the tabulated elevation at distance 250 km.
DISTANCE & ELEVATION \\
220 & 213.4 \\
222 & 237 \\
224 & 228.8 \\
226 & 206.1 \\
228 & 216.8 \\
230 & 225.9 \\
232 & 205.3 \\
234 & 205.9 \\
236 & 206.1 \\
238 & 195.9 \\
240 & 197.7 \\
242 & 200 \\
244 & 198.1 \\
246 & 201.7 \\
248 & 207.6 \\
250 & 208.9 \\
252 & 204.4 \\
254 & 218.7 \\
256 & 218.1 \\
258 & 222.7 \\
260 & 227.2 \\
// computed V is 208.9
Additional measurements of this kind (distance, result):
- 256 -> 218.1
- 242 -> 200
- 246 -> 201.7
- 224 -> 228.8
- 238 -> 195.9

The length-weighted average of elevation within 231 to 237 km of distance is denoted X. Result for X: 206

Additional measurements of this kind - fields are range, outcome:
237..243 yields 198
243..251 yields 204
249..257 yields 213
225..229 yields 211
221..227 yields 224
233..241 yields 201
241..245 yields 199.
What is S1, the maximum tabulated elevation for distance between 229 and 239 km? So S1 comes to 225.9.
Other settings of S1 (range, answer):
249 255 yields 218.7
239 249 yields 207.6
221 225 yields 237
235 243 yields 206.1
